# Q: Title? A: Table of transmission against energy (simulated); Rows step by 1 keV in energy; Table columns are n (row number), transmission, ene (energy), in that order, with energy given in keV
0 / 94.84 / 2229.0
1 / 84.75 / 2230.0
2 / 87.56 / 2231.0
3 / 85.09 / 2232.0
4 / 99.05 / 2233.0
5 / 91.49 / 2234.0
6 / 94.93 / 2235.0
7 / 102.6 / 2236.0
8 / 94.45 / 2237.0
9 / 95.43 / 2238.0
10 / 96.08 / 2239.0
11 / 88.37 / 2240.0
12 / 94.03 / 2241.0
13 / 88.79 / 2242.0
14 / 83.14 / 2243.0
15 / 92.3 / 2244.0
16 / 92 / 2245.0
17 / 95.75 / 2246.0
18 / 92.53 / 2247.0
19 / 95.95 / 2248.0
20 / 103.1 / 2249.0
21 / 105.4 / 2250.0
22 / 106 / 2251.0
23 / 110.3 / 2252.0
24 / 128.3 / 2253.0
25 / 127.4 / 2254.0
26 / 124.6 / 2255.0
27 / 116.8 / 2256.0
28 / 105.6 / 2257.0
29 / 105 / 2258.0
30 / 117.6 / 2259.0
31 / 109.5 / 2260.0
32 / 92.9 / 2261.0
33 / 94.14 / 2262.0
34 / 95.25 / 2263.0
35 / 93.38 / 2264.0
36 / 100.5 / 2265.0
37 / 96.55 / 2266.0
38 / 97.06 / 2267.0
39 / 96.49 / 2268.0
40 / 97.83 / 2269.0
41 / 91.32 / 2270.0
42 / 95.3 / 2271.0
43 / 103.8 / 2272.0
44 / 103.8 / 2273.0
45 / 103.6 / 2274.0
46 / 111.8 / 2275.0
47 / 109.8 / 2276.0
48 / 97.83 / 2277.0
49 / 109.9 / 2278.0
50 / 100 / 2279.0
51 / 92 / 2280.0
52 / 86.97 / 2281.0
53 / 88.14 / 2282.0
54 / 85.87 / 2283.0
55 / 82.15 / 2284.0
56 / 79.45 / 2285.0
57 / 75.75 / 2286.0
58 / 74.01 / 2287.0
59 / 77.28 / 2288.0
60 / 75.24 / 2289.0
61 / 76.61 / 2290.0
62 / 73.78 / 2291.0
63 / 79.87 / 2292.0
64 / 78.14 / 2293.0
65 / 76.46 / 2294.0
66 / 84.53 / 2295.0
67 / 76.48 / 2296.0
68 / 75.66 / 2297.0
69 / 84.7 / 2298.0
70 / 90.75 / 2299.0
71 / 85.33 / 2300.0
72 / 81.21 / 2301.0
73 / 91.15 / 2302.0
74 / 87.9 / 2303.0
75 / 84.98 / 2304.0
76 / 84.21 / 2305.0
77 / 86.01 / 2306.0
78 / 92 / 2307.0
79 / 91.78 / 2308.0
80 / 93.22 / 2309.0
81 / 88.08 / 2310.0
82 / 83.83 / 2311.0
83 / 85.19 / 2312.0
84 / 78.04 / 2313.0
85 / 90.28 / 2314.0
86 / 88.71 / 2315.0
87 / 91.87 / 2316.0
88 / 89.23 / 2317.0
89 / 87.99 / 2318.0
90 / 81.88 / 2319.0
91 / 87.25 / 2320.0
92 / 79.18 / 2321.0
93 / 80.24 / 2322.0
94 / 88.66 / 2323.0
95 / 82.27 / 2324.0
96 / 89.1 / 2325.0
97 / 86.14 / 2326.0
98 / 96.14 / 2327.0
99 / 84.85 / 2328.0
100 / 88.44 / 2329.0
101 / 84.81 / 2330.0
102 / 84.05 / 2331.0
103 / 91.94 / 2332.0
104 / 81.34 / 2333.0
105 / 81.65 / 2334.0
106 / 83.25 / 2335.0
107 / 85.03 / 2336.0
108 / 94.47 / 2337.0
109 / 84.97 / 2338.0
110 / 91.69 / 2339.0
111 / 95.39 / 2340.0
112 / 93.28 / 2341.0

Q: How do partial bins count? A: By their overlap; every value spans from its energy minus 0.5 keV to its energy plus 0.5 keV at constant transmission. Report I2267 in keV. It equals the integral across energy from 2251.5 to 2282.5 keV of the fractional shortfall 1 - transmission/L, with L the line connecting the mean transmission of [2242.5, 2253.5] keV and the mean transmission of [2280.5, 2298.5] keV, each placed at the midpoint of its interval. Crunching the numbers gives -4.24 keV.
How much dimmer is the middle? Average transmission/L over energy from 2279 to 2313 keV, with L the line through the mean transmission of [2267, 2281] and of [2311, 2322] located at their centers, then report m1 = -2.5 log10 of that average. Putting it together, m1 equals 0.11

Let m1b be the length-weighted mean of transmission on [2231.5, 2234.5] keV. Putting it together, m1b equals 91.9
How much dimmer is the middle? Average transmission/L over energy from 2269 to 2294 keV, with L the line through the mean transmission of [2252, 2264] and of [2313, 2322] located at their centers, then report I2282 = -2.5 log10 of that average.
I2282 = 0.13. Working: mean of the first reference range 110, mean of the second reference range 86.2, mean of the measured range 89.6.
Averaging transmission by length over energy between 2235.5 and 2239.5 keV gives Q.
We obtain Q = 97.1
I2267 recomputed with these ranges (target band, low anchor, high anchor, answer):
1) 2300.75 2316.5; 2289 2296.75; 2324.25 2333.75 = -1.09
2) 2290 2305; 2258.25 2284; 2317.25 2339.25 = 1.73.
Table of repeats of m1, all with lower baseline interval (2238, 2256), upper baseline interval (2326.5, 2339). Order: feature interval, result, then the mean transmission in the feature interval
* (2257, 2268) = -0.01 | 100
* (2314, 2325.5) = 0.04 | 86.2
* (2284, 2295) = 0.22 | 77.3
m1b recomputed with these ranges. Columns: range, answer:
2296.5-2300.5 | 84.1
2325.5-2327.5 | 91.1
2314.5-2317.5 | 89.9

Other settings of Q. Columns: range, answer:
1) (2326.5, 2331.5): 87.7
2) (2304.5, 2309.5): 89.4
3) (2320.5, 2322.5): 79.7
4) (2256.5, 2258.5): 105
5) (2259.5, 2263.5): 97.9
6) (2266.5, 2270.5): 95.7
